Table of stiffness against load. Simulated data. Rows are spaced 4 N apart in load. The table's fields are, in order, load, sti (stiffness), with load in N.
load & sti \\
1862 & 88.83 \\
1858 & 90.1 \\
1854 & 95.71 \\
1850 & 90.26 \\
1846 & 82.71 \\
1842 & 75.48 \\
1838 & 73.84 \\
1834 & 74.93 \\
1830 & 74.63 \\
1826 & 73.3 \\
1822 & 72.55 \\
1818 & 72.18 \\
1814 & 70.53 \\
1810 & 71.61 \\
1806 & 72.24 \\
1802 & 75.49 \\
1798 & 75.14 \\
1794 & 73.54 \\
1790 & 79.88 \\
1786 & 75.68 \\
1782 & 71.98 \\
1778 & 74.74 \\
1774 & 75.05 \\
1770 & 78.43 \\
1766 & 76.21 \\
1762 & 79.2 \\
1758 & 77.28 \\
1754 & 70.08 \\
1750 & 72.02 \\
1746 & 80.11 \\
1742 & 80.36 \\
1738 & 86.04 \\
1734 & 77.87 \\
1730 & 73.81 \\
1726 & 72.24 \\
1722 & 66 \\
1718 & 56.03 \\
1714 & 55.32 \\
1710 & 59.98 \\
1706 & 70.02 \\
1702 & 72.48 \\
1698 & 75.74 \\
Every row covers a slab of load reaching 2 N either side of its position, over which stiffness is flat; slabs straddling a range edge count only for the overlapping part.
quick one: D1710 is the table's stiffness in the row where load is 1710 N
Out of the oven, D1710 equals 59.98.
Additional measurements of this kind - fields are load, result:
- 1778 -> 74.74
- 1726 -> 72.24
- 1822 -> 72.55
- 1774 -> 75.05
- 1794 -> 73.54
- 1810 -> 71.61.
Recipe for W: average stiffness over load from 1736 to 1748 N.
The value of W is 82.2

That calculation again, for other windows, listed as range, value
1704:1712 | 65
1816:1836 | 73.5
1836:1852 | 80.6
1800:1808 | 73.9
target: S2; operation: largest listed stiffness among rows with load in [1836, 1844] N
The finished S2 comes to 75.48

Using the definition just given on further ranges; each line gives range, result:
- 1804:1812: 72.24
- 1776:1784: 74.74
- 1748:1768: 79.2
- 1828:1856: 95.71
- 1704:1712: 70.02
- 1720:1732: 73.81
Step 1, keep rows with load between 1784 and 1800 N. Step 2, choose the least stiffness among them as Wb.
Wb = 73.54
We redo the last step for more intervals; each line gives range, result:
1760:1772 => 76.21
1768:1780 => 74.74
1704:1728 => 55.32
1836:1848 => 73.84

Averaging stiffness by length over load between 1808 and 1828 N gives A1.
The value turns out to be 72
